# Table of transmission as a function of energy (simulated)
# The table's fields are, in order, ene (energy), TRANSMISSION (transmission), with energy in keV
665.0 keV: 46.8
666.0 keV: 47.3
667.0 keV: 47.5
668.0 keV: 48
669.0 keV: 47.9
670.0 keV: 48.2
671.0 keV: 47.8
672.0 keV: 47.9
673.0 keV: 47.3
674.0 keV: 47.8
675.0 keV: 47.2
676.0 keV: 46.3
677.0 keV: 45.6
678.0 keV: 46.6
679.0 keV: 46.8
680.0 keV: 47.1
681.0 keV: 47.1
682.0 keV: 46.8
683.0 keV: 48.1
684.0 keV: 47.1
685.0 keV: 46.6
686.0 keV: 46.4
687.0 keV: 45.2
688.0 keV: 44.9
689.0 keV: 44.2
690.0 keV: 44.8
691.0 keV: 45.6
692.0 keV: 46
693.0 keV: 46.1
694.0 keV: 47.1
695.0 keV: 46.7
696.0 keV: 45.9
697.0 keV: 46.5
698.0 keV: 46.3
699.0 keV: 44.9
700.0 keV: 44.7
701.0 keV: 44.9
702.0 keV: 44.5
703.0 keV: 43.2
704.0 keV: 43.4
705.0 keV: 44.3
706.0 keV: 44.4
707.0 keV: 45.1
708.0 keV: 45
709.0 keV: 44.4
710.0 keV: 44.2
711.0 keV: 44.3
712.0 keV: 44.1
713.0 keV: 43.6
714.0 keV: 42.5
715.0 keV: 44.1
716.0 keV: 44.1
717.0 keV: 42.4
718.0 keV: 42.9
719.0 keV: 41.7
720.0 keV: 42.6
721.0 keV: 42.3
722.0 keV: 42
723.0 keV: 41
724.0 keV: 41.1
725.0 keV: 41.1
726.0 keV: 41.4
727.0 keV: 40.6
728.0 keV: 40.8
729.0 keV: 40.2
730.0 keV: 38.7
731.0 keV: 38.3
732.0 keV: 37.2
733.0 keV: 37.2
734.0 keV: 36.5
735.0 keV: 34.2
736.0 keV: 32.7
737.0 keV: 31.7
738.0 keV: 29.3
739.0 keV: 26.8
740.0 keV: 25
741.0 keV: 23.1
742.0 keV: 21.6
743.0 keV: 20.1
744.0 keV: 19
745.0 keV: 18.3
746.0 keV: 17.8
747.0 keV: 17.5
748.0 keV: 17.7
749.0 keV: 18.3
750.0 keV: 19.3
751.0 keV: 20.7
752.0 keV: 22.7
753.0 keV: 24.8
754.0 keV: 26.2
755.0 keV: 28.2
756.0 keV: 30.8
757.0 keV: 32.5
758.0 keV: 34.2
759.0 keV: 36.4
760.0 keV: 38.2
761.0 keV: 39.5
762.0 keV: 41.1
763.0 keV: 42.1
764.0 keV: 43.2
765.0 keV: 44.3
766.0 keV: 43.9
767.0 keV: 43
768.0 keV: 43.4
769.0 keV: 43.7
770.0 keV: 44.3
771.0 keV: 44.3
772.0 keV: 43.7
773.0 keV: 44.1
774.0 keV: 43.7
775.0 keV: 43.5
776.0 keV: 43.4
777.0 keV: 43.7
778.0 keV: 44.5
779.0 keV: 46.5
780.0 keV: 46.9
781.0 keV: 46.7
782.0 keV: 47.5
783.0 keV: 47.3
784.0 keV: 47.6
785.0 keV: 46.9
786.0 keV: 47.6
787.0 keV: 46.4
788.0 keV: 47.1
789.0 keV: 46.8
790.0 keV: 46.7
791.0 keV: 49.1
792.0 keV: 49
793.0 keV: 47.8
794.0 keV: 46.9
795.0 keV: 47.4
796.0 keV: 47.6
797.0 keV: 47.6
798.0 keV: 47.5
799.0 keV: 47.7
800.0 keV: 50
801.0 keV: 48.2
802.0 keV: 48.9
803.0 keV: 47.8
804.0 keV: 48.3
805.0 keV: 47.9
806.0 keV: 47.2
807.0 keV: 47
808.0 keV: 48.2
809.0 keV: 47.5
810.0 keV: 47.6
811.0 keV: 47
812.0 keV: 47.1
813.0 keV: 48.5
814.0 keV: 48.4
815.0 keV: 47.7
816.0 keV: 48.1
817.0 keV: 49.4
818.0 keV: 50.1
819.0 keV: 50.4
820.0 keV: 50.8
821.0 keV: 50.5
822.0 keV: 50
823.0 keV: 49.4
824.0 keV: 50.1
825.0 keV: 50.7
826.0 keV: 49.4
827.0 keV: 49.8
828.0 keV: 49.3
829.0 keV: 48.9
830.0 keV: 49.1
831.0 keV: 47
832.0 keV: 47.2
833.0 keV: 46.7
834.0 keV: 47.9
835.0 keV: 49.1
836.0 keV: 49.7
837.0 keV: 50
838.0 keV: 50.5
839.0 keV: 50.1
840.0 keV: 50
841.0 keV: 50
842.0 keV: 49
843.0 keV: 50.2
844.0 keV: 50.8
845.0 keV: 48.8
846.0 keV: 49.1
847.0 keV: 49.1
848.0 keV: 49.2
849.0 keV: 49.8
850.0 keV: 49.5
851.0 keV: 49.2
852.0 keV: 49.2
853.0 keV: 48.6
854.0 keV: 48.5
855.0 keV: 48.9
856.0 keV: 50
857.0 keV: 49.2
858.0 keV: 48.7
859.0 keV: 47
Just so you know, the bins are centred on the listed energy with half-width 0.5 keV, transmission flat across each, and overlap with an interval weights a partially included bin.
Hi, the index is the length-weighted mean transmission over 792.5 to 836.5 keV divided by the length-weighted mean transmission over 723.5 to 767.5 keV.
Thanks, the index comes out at 1.5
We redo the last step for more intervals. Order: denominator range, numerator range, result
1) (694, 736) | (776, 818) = 1.12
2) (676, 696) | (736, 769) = 0.64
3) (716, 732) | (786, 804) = 1.16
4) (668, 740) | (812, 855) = 1.14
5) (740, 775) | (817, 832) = 1.54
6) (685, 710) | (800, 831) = 1.08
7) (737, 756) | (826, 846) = 2.18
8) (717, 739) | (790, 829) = 1.26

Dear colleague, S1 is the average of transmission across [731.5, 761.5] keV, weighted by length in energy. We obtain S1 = 27.2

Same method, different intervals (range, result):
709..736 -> 41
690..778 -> 38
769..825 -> 47.4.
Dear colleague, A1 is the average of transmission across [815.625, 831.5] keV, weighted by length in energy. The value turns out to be 49.6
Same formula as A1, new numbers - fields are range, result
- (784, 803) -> 47.7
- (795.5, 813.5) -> 47.9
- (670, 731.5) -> 44.5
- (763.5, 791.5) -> 45.4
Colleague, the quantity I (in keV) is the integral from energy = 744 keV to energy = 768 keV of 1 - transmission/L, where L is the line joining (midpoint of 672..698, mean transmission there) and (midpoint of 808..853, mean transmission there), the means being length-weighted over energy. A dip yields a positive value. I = 8.68 keV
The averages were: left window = 46.4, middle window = 30.5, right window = 49.1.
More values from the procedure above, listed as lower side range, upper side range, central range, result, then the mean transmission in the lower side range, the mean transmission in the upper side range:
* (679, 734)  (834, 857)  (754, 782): 3.0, 43.8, 49.5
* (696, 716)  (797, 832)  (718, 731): 1.2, 44.5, 48.7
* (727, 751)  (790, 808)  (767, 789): -2.4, 28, 48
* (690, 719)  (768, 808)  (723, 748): 7.8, 44.6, 46.6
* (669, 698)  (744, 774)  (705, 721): -0.9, 46.6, 33.2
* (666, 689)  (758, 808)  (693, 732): 2.7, 47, 45.5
